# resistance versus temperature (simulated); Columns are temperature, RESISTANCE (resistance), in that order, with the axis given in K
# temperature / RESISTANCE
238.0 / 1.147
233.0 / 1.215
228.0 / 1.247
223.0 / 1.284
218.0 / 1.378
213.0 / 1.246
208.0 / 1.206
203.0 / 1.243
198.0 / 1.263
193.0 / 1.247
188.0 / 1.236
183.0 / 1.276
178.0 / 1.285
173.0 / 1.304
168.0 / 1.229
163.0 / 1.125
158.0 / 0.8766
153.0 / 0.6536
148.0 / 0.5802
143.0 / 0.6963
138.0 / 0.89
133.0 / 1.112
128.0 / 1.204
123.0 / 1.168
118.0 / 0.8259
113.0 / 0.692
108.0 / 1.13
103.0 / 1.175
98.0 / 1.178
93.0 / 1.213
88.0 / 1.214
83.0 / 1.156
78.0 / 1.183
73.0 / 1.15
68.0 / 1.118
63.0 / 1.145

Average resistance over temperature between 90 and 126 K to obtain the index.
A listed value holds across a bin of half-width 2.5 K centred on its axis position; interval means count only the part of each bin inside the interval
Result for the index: 1.06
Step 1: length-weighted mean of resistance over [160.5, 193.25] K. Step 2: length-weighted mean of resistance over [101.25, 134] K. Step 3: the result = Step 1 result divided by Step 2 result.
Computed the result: 1.20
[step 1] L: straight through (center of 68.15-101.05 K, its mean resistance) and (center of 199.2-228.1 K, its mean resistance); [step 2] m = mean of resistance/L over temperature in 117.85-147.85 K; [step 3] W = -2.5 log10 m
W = 0.25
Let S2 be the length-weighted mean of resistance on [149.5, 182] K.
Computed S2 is 1.07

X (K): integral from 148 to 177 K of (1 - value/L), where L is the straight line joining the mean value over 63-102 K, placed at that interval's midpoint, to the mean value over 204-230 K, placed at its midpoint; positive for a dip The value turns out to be 5.2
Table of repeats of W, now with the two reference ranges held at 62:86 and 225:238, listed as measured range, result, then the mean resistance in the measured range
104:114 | 0.19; 0.983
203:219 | -0.05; 1.26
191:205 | -0.04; 1.25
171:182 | -0.08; 1.29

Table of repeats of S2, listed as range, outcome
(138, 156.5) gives 0.689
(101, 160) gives 0.915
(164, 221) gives 1.26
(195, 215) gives 1.24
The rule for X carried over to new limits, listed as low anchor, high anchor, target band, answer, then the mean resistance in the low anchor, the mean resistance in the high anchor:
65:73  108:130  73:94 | -1.89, 1.13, 0.985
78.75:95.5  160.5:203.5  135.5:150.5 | 6.15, 1.19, 1.25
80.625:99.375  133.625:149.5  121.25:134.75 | -4.24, 1.19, 0.777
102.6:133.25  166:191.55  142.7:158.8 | 6.60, 1.03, 1.27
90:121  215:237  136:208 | 6.34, 1.04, 1.27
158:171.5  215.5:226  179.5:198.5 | -0.64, 1.13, 1.33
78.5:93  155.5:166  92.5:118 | 2.30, 1.19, 1.01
